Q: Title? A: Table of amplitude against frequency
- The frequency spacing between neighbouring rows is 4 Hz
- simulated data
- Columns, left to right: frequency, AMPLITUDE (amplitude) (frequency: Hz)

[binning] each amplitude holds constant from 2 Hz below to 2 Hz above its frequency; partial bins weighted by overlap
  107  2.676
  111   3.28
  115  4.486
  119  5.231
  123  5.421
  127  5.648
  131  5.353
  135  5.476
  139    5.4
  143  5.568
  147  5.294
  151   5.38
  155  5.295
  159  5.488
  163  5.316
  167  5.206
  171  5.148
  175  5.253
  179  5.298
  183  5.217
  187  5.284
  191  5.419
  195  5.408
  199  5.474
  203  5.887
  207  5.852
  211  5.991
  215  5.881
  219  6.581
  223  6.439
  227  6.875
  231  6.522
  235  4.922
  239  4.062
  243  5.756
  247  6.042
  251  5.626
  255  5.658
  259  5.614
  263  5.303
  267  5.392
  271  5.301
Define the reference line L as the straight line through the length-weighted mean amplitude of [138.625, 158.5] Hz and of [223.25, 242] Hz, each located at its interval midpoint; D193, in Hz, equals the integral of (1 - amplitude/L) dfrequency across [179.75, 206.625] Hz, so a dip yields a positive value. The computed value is 0.4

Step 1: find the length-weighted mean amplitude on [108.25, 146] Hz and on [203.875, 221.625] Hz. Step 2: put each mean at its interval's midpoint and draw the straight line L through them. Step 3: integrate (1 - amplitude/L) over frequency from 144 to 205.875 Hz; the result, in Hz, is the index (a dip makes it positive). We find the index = 2.8 Hz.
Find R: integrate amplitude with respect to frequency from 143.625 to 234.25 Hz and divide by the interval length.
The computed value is 5.65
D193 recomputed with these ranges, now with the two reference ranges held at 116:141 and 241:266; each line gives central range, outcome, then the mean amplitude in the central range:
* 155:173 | 0.6 Hz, 5.29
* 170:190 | 0.9 Hz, 5.25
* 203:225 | -2.2 Hz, 6.12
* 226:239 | -0.3 Hz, 5.73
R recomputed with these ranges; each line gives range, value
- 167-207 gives 5.39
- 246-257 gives 5.75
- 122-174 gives 5.38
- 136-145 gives 5.48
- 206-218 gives 5.97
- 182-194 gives 5.32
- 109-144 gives 5.08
